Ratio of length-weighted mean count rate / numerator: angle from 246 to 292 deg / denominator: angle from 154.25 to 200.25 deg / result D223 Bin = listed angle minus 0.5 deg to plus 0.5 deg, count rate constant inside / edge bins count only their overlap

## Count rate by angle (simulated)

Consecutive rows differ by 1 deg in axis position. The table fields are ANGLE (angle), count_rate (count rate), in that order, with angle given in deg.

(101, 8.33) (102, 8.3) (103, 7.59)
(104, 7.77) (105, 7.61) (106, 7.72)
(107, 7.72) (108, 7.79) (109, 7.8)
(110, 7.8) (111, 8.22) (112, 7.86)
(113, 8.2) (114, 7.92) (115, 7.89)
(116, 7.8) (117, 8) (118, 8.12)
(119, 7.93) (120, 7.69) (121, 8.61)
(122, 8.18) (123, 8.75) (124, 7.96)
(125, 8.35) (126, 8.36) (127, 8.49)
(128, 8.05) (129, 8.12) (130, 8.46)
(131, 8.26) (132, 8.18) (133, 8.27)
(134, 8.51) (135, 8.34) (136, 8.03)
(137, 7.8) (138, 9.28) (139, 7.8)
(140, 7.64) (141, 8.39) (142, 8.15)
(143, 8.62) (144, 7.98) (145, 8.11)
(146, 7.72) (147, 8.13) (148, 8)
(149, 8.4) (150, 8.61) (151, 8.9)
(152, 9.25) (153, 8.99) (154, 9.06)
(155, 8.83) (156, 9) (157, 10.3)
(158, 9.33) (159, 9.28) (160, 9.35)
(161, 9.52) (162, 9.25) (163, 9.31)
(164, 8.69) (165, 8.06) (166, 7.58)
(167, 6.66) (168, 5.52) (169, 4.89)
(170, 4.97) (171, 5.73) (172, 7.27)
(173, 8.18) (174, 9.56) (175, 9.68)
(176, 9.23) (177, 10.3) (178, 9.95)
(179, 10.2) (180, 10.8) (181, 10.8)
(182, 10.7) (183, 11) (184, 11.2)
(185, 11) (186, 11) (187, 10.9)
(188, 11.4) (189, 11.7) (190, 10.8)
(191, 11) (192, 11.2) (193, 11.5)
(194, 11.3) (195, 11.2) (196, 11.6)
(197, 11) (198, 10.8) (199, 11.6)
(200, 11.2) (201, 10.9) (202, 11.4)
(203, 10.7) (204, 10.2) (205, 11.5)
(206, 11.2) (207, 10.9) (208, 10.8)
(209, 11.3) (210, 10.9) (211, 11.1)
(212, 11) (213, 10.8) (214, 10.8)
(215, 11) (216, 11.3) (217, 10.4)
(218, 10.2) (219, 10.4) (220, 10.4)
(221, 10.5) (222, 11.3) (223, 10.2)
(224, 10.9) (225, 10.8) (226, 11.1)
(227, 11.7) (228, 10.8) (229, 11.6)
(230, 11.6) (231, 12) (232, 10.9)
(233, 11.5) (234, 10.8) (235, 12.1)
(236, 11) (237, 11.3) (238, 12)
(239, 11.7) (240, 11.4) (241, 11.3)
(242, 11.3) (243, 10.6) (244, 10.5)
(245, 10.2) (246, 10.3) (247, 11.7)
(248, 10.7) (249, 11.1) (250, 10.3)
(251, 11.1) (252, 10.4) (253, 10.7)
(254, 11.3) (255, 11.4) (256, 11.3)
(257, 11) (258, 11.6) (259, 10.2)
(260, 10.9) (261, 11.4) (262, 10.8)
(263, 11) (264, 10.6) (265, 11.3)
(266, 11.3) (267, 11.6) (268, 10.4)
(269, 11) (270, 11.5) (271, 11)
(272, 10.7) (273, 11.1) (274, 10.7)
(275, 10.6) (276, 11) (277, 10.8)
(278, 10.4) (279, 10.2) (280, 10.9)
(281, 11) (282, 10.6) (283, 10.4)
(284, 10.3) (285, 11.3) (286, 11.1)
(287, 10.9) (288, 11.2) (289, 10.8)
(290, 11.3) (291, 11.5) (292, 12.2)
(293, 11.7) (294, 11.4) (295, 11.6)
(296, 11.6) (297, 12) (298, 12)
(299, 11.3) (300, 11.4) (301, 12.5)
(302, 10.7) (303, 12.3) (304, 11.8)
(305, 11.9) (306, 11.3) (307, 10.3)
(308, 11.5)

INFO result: 1.13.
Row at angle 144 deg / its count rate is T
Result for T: 7.98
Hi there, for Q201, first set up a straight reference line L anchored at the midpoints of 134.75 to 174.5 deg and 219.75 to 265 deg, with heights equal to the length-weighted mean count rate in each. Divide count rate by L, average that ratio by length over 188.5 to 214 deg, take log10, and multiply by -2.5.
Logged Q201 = -0.14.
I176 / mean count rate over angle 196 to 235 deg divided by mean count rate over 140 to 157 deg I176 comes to 1.3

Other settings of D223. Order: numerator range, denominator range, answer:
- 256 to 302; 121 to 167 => 1.31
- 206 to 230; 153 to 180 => 1.28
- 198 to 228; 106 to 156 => 1.33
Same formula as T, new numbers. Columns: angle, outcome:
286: 11.1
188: 11.4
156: 9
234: 10.8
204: 10.2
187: 10.9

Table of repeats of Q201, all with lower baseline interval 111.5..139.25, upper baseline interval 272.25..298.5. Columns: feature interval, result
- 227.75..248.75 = -0.098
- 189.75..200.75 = -0.184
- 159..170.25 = 0.149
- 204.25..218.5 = -0.124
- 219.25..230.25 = -0.100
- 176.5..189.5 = -0.174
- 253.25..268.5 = -0.042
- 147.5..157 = -0.023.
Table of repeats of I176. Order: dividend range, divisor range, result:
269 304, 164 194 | 1.19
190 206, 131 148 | 1.36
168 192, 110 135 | 1.18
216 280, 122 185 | 1.28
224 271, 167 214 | 1.09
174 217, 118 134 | 1.32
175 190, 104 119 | 1.36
